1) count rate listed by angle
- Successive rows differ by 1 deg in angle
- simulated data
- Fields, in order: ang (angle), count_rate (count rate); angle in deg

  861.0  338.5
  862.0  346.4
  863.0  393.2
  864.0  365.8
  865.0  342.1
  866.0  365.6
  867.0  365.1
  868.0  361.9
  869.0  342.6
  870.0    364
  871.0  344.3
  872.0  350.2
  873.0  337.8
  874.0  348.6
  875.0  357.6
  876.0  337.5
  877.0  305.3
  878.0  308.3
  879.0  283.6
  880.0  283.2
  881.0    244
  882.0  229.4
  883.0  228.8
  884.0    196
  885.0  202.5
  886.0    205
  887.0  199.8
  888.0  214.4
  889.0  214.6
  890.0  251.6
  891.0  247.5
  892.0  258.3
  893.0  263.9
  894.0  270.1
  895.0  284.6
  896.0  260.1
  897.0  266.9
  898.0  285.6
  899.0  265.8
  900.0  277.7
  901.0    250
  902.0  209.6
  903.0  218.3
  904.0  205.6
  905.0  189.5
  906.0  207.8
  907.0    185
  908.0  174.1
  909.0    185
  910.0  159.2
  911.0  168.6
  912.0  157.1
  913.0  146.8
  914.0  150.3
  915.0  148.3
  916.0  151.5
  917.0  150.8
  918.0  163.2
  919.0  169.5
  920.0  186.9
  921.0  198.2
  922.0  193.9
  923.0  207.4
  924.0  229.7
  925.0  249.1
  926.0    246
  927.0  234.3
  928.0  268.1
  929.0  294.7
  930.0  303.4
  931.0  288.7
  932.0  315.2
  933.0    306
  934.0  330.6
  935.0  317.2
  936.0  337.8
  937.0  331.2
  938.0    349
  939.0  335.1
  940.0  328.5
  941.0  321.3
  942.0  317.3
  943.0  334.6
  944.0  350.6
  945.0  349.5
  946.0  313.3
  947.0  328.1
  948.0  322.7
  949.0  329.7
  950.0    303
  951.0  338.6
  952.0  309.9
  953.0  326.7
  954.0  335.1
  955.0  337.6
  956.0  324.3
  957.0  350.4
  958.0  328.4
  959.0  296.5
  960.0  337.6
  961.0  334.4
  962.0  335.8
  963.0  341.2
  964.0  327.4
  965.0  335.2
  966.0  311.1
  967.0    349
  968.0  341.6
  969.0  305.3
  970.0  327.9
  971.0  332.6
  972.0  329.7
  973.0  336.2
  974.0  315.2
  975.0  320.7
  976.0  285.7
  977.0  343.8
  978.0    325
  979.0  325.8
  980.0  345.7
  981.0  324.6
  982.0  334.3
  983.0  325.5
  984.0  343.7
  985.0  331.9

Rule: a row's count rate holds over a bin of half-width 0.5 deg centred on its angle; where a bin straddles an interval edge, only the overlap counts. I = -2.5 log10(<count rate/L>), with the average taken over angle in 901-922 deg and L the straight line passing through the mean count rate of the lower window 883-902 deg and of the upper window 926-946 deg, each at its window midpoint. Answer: 0.46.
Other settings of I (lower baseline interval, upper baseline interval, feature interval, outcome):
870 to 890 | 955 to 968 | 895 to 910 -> 0.27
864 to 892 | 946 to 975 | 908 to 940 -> 0.31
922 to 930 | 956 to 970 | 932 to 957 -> -0.14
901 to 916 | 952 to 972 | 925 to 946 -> -0.21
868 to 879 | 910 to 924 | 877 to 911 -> 0.10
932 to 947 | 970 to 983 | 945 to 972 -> 0.00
